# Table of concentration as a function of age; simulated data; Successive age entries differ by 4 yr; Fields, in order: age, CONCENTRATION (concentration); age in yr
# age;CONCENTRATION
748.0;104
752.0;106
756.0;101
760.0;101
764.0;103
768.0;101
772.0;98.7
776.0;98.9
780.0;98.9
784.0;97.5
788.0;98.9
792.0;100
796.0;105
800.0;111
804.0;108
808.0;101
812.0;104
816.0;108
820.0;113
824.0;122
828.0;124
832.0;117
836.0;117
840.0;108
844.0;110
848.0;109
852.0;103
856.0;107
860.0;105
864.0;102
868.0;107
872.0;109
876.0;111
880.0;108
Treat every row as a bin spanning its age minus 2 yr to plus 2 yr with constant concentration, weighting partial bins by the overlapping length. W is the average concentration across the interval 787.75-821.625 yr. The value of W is 106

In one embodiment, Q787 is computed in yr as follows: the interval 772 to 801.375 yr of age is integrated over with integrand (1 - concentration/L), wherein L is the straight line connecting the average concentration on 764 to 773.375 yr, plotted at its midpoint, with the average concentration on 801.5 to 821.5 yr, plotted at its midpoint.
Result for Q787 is 0.6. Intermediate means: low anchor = 101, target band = 101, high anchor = 107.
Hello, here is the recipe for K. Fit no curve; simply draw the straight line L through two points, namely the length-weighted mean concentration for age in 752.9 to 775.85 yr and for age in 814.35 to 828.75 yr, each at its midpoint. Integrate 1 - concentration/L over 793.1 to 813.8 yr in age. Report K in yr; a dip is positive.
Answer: 1.09 yr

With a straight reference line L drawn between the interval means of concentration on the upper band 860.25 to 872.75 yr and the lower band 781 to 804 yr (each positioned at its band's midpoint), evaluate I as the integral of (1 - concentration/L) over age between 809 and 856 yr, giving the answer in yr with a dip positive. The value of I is -3.39 yr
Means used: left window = 103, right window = 106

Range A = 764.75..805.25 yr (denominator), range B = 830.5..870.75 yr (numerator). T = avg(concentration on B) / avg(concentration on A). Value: 1.07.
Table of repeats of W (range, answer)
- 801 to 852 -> 111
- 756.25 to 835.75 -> 106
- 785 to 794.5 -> 99.5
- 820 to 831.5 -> 120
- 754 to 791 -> 99.9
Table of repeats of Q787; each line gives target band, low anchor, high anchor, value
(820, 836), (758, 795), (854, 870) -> -2.5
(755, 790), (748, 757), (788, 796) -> 0.9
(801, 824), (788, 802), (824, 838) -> 0.7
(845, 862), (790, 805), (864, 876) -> 0.1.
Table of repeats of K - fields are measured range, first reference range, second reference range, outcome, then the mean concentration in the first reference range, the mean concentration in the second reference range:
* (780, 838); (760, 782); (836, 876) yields -2.9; 100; 107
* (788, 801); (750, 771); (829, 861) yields 0.2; 102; 110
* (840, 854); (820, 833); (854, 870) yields 0.5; 120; 105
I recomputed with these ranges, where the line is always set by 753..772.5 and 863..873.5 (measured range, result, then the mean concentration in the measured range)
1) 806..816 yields 0.0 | 104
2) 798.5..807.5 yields -0.4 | 108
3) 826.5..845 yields -1.9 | 115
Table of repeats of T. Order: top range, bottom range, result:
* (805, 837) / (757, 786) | 1.13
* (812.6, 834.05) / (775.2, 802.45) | 1.14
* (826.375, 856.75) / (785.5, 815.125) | 1.08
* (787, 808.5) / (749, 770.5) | 1.02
